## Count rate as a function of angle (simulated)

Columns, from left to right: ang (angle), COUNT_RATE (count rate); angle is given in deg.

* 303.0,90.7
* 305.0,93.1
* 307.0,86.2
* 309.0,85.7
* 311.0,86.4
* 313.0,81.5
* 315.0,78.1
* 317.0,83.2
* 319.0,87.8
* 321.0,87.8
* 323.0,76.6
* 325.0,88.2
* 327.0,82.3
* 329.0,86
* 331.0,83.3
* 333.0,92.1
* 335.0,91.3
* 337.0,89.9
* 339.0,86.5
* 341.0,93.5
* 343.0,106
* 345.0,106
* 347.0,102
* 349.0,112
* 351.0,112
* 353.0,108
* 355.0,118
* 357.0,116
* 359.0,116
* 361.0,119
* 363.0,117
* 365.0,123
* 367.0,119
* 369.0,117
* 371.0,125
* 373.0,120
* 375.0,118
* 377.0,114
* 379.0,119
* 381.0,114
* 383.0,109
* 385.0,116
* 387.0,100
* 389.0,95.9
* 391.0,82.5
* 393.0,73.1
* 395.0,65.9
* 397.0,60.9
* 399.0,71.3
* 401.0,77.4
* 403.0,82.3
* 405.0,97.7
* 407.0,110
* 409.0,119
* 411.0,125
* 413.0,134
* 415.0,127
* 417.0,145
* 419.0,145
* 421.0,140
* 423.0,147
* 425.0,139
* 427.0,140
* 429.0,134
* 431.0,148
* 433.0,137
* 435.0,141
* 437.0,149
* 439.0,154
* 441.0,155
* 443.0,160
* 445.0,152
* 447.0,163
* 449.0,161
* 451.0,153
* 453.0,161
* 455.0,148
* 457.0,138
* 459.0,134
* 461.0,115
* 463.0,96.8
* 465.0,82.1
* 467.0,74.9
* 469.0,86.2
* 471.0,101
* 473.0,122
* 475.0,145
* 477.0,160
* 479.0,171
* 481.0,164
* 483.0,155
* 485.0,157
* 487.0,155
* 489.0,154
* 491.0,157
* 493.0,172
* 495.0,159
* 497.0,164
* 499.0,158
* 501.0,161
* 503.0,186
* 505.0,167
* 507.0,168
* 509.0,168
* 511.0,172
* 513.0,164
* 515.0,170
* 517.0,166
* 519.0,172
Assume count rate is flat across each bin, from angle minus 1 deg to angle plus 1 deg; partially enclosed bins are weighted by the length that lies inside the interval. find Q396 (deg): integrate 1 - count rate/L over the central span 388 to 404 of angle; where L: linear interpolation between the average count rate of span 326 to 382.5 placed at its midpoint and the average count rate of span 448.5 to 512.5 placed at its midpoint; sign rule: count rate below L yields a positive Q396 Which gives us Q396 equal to 5.8 deg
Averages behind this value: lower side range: 107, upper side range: 146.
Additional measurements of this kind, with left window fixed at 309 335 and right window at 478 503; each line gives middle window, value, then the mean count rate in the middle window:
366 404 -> 4.52 deg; 99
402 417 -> 1.11 deg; 116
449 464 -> 0.92 deg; 137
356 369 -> -1.89 deg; 118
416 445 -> -2.44 deg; 146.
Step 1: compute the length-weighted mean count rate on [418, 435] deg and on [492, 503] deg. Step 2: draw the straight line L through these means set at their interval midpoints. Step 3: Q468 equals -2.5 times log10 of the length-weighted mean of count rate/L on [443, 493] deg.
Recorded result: 0.12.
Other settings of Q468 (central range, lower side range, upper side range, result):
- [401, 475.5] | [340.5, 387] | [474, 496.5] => 0.08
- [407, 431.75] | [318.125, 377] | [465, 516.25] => -0.07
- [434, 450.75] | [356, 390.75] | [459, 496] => -0.20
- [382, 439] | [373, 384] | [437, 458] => 0.17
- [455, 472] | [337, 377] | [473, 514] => 0.38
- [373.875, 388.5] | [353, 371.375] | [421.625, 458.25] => 0.12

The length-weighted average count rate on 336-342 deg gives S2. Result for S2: 90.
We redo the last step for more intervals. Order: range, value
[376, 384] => 114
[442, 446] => 156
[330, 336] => 88.9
